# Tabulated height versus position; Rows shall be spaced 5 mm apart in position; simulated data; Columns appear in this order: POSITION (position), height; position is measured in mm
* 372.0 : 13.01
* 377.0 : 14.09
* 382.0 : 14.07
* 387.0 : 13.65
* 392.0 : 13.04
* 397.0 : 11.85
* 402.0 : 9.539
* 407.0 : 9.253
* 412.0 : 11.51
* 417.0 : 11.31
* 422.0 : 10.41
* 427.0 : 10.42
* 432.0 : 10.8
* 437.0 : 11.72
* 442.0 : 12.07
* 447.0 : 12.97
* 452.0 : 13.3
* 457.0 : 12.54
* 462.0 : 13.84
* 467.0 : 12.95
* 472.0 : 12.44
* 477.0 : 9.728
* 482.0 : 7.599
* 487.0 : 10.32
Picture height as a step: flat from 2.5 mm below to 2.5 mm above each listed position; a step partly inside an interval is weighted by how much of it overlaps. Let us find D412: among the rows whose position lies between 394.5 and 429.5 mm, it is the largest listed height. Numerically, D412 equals 11.85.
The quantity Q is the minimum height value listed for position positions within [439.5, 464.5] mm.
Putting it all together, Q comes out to 12.07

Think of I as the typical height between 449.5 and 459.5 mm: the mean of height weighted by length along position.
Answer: 12.9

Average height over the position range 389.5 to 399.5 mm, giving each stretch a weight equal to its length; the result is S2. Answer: 12.4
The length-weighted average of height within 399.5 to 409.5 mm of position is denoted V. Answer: 9.4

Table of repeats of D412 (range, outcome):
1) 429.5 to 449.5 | 12.97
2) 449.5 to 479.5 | 13.84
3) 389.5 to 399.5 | 13.04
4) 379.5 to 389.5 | 14.07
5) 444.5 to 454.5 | 13.3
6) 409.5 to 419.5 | 11.51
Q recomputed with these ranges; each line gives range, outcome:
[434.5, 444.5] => 11.72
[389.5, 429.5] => 9.253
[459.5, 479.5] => 9.728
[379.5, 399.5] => 11.85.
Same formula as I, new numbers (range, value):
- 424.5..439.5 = 11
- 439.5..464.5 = 12.9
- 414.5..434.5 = 10.7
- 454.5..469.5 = 13.1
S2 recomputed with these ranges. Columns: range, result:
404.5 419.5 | 10.7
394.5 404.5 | 10.7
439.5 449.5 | 12.5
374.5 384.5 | 14.1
